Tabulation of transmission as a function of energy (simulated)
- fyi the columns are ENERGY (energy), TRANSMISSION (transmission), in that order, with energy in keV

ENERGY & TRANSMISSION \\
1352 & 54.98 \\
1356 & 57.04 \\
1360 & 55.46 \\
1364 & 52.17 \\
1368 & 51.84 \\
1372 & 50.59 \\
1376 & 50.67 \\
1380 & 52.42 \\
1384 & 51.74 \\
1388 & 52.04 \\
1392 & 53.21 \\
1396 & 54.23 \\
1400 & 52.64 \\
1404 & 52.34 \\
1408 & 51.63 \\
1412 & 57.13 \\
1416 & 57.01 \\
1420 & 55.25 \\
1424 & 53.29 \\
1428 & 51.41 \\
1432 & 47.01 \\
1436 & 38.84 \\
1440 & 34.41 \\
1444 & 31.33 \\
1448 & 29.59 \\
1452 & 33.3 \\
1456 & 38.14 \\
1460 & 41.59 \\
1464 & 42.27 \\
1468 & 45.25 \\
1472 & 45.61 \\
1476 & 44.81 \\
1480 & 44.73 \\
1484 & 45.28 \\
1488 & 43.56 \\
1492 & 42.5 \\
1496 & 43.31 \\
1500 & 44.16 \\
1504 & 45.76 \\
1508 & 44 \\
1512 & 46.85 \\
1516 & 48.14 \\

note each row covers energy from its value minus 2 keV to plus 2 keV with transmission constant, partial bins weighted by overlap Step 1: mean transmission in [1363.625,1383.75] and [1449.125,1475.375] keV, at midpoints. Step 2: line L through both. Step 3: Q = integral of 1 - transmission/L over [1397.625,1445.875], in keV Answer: -2.9 keV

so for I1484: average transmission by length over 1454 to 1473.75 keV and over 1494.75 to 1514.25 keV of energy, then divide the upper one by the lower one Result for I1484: 1.1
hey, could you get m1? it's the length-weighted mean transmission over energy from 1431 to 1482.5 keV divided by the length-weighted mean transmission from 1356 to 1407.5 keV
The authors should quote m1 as 0.75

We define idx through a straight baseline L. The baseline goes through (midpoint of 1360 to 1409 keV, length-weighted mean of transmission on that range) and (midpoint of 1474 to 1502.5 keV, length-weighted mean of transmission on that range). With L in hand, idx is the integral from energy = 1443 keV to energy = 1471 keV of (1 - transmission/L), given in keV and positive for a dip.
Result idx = 5.2 keV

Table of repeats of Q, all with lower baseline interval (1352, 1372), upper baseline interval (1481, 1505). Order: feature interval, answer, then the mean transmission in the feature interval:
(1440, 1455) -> 4.8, 32.3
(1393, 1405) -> -0.5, 53.1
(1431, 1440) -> 1.5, 40.6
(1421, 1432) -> -0.6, 51.6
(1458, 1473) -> 0.8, 43.6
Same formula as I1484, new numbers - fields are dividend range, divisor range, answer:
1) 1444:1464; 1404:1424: 0.66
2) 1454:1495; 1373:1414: 0.82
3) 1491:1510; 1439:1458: 1.32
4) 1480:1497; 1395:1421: 0.81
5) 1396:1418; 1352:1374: 1.01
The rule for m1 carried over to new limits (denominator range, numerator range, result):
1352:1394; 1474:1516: 0.85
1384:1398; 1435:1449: 0.63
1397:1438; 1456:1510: 0.85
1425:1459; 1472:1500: 1.15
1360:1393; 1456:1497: 0.84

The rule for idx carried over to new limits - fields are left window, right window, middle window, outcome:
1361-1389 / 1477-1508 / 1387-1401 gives -0.7 keV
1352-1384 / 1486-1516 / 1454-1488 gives 2.2 keV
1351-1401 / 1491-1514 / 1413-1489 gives 7.1 keV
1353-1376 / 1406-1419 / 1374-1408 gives 1.2 keV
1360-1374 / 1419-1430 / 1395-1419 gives -0.6 keV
